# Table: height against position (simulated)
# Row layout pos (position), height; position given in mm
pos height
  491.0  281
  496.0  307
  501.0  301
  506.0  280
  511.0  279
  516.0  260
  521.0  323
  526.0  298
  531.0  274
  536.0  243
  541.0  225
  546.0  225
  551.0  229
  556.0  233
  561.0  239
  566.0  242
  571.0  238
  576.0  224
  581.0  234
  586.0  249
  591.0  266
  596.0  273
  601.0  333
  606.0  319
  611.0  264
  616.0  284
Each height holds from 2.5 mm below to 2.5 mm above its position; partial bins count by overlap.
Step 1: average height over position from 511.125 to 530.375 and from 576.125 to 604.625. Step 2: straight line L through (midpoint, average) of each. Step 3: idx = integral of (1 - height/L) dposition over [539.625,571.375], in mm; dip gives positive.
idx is 5.3 mm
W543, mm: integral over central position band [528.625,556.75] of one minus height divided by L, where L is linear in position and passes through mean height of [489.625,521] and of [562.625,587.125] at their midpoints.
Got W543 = 2.40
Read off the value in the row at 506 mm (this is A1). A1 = 280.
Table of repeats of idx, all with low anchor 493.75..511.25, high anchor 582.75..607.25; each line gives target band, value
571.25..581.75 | 2.07 mm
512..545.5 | 2.61 mm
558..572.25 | 2.37 mm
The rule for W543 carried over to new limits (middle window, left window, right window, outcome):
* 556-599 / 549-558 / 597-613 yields 3.01 mm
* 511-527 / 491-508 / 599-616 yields 0.25 mm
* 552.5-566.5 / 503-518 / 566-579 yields 0.29 mm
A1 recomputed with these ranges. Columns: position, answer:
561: 239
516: 260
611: 264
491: 281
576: 224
